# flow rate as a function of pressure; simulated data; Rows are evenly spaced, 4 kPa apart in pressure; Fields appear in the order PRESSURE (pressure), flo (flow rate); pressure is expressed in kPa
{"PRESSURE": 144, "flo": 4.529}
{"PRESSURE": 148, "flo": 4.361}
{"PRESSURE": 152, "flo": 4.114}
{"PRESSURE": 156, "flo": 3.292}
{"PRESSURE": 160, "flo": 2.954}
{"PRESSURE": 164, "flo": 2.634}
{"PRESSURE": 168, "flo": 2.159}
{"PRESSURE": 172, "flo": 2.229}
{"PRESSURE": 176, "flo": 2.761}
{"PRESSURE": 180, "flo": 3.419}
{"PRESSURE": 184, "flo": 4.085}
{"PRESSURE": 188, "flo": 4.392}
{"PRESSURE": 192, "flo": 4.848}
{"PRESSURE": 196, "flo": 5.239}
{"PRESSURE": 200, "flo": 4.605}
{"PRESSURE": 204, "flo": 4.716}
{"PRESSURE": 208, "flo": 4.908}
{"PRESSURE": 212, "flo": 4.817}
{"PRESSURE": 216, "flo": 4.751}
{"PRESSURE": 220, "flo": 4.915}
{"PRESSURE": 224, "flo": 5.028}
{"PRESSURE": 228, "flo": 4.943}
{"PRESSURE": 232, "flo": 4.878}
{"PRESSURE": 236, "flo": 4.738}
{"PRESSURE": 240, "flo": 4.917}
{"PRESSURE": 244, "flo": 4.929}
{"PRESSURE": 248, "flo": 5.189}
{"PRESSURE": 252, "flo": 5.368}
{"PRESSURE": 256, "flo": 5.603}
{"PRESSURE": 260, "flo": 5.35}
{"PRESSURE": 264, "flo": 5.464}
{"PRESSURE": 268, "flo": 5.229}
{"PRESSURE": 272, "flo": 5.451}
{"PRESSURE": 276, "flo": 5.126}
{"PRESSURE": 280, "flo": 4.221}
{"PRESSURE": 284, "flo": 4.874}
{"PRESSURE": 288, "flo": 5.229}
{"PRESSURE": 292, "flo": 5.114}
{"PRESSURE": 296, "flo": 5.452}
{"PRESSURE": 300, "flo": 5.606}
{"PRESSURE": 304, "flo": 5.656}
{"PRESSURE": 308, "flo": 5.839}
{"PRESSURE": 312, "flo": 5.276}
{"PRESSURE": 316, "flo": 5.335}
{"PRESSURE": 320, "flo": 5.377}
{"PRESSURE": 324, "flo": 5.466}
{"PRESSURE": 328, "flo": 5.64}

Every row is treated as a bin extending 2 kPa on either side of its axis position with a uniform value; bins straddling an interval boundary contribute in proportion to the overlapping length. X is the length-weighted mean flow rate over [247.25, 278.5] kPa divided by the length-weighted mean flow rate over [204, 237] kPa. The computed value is 1.1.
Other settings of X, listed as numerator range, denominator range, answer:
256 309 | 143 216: 1.35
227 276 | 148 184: 1.68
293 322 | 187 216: 1.14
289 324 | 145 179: 1.75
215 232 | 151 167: 1.57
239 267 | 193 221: 1.09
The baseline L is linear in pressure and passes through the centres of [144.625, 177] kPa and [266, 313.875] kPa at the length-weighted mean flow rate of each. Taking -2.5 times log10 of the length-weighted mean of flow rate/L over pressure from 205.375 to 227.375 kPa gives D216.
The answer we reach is -0.20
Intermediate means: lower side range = 3.13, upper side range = 5.26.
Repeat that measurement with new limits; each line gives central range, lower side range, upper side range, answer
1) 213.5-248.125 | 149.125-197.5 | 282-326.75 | -0.14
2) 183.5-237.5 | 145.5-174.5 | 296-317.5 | -0.21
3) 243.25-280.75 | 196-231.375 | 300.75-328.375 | -0.01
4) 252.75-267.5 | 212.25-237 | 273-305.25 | -0.08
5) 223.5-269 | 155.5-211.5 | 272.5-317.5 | -0.12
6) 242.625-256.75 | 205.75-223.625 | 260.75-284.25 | -0.05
